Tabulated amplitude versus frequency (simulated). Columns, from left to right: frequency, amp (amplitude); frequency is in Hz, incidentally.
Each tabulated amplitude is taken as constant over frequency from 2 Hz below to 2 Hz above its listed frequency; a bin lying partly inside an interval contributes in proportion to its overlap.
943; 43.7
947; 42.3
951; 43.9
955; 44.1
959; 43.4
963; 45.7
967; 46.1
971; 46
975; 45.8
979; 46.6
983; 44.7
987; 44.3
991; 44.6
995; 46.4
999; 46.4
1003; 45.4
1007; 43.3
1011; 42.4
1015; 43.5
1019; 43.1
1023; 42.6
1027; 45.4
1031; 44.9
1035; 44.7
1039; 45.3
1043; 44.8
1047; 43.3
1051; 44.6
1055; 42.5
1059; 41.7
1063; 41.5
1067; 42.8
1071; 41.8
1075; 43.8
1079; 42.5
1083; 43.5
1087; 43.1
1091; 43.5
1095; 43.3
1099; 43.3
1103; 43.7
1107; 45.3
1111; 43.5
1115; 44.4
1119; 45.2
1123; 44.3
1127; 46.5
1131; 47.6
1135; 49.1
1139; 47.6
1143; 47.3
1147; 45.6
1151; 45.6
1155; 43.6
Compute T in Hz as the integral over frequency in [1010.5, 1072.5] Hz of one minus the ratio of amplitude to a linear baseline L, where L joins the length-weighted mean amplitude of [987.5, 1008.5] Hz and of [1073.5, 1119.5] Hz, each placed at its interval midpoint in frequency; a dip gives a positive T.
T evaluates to 1.5 Hz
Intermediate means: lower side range 45.2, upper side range 43.7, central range 43.5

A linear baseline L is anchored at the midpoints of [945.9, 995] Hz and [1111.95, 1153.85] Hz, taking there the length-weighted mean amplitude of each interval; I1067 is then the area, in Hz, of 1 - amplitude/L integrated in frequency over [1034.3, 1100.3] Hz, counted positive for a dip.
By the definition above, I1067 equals 3.47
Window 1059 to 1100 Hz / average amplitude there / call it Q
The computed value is 42.8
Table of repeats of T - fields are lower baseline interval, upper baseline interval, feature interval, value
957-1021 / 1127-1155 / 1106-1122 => 0.7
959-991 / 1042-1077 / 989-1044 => -0.4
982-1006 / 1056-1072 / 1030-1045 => -0.6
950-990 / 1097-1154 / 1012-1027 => 0.6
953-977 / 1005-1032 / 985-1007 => -0.5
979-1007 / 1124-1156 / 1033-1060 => 1.1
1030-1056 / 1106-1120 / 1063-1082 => 0.8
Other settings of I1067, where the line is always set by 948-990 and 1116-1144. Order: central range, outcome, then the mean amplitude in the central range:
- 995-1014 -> 0.3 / 44.5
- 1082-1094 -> 0.8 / 43.4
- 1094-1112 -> 1.0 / 43.9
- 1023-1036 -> 0.3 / 44.7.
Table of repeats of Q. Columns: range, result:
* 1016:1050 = 44.2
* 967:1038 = 44.8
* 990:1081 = 43.8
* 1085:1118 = 43.8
